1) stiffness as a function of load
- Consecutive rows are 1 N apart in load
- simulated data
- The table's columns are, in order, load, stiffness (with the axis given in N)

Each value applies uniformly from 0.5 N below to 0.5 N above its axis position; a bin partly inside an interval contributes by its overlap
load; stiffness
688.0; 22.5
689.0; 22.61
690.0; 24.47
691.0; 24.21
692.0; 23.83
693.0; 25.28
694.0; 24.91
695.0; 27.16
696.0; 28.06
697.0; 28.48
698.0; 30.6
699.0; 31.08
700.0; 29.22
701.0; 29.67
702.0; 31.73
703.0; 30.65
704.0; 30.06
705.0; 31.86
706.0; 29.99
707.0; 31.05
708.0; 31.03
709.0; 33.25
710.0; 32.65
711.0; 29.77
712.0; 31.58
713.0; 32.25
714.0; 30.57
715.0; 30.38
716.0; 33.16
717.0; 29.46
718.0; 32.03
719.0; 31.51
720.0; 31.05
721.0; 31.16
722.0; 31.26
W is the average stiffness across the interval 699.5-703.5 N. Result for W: 30.3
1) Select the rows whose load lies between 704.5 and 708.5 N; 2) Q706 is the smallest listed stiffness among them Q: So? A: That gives 29.99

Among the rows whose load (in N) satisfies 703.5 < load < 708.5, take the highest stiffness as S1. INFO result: 31.86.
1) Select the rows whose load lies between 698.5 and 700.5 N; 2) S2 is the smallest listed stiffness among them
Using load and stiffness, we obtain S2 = 29.22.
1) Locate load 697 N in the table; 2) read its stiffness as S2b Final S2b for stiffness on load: 28.48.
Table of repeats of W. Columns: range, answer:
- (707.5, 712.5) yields 31.7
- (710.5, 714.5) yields 31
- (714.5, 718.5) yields 31.3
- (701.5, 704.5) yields 30.8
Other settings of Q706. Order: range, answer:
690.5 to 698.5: 23.83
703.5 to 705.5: 30.06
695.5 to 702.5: 28.06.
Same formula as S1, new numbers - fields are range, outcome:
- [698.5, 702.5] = 31.73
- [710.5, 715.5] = 32.25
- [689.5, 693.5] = 25.28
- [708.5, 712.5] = 33.25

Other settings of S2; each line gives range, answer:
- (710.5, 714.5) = 29.77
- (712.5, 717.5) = 29.46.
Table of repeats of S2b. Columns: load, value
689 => 22.61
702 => 31.73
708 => 31.03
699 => 31.08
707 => 31.05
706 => 29.99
